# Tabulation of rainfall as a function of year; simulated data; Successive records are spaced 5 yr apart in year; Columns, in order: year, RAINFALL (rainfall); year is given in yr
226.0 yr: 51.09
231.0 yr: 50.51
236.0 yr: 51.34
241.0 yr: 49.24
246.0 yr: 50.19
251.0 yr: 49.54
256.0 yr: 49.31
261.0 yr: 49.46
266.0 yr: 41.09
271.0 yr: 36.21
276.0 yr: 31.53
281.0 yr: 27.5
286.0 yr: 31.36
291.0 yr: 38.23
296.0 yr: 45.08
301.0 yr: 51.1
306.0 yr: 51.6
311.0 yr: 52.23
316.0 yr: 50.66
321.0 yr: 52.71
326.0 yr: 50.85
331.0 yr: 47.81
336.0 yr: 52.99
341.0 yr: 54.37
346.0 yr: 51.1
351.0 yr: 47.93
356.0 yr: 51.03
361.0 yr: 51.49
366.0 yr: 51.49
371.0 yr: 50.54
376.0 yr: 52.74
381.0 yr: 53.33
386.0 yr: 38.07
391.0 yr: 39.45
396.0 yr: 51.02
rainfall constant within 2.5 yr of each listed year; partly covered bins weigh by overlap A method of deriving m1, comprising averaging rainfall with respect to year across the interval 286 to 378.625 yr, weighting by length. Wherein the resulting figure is 49.7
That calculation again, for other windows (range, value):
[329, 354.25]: 50.9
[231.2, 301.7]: 43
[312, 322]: 51.6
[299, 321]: 51.6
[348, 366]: 50.4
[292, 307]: 47.9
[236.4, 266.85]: 48.7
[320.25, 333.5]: 50.2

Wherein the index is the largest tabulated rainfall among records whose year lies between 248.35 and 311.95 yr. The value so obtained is 52.23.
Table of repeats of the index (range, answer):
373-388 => 53.33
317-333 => 52.71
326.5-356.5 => 54.37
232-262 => 51.34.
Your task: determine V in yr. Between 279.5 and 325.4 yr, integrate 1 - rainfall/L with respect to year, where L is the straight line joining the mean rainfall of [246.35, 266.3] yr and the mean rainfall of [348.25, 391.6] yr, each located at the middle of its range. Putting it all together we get 3.2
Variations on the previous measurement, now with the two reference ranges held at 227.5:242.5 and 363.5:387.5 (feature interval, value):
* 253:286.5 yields 7.8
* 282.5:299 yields 4.0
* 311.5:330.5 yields -0.4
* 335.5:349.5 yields -0.7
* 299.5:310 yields -0.3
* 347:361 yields -0.1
